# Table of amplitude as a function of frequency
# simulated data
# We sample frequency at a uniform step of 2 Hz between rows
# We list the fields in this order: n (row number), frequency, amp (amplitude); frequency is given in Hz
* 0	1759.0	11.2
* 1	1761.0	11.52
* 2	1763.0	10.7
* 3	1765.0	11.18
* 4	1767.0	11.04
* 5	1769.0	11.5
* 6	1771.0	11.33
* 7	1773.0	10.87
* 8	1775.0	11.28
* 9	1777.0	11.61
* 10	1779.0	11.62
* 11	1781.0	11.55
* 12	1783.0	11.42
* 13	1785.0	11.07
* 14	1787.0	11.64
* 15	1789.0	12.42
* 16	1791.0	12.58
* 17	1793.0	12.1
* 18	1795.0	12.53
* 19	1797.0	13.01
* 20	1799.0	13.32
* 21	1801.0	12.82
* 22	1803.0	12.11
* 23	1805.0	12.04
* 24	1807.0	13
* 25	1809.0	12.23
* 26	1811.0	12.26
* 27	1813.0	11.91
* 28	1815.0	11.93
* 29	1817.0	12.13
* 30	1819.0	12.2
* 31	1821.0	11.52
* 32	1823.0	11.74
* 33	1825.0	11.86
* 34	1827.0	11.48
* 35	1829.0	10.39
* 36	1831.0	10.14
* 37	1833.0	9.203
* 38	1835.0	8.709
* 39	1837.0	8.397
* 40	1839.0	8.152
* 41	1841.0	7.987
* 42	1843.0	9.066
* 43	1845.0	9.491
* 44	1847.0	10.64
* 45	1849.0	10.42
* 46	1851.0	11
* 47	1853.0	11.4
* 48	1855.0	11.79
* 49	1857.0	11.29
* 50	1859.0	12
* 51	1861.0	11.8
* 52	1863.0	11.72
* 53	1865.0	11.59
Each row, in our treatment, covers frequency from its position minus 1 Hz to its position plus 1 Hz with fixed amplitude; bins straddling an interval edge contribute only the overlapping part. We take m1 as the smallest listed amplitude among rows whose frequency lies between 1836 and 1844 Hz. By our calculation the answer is 7.987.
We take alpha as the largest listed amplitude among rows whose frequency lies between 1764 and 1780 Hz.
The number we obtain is 11.62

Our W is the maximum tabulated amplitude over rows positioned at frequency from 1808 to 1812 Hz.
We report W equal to 12.26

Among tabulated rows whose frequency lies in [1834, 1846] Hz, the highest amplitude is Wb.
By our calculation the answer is 9.491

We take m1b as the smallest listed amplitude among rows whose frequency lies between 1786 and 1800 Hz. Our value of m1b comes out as 11.64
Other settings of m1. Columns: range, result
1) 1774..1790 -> 11.07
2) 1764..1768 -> 11.04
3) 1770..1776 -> 10.87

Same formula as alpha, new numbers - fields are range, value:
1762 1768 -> 11.18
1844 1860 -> 12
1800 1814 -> 13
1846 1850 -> 10.64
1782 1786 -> 11.42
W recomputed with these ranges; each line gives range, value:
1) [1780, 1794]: 12.58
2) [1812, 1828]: 12.2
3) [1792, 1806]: 13.32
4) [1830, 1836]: 10.14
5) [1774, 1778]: 11.61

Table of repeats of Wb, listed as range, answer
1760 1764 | 11.52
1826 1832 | 11.48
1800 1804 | 12.82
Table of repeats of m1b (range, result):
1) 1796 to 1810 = 12.04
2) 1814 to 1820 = 11.93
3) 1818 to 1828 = 11.48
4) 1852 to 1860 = 11.29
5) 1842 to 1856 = 9.066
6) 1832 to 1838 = 8.397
